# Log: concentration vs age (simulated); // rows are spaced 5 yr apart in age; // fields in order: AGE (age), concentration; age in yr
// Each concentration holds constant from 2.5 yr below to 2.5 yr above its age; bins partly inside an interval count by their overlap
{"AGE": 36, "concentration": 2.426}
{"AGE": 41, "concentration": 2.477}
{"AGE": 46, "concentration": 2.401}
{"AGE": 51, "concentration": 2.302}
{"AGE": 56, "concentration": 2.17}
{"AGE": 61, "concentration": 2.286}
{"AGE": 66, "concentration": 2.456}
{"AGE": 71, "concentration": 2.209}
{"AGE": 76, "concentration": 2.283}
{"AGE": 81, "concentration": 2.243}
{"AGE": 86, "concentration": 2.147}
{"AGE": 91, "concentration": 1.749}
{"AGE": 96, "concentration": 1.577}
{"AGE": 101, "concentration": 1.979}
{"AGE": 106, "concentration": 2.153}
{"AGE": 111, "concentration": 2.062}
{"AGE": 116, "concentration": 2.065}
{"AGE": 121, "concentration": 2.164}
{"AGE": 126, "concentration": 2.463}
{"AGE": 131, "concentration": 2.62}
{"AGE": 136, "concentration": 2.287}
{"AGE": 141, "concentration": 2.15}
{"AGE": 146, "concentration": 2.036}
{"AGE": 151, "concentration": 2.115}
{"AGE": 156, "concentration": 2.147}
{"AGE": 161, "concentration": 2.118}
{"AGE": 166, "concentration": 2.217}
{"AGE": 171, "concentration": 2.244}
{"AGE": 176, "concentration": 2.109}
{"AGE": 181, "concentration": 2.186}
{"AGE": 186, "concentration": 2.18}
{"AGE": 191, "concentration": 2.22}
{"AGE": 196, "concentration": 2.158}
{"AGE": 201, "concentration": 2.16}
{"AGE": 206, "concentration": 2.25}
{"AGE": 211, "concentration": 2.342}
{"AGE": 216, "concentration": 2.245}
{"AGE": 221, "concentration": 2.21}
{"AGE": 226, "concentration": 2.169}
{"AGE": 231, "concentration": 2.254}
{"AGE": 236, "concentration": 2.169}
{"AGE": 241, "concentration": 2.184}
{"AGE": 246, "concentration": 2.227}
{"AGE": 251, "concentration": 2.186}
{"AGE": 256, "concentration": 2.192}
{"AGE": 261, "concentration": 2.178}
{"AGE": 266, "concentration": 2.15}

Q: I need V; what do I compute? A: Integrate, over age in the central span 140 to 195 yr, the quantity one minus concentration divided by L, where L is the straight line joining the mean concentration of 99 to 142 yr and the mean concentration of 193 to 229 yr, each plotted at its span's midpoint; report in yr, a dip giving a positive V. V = 1.6 yr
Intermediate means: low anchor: 2.22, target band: 2.16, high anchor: 2.22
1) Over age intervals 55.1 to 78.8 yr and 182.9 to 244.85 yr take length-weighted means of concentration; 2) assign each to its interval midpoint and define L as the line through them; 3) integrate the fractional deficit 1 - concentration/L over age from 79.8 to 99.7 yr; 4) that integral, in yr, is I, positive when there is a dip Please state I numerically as 3.2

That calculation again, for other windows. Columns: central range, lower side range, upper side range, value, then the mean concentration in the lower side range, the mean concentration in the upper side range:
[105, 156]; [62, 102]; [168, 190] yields -1.7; 2.09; 2.18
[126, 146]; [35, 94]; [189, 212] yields -0.8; 2.25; 2.22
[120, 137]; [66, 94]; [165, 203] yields -1.9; 2.15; 2.18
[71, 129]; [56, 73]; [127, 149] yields 5.1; 2.3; 2.28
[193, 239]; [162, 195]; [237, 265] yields -0.6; 2.19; 2.19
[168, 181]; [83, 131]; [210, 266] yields -0.2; 2.07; 2.21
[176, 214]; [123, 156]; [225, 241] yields 0.3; 2.27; 2.2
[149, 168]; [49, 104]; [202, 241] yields 0.3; 2.13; 2.23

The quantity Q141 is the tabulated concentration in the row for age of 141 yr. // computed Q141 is 2.15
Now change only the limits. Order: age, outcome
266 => 2.15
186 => 2.18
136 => 2.287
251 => 2.186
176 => 2.109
